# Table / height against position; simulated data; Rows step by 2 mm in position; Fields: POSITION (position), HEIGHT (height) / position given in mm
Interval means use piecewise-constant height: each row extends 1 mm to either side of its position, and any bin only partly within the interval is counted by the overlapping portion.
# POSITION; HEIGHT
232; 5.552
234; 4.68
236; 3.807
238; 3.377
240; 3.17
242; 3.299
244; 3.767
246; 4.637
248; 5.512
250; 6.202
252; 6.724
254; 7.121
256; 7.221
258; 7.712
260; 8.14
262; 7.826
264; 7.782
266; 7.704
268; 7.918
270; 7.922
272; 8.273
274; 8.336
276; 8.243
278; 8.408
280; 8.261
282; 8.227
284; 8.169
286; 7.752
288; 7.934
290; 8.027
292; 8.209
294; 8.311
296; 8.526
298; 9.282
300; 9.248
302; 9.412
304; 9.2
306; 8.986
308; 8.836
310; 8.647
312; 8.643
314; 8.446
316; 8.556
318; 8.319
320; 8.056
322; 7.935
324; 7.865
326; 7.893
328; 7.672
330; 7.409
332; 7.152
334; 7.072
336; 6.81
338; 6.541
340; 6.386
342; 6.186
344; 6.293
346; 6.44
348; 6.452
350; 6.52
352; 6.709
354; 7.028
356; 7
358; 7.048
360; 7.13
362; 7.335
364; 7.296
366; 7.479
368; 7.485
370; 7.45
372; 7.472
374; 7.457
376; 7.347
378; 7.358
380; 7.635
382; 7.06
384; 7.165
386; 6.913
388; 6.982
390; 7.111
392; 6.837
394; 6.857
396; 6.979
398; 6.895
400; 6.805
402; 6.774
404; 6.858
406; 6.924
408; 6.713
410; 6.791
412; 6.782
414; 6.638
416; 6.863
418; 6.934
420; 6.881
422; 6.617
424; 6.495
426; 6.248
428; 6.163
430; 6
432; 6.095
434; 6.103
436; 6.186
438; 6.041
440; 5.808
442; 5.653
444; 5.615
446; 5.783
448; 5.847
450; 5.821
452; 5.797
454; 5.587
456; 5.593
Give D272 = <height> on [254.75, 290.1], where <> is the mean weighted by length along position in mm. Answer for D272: 7.98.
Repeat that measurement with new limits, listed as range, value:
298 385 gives 7.56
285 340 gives 8.14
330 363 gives 6.78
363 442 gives 6.82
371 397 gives 7.17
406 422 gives 6.8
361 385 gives 7.38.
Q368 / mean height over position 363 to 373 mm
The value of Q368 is 7.44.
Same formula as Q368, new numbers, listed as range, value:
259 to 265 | 7.92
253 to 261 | 7.55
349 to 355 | 6.75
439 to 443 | 5.73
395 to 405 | 6.86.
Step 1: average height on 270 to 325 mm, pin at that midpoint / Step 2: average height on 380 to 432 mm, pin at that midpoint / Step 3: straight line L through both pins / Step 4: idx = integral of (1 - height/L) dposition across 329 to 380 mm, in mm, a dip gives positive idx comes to 3.66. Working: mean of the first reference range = 8.44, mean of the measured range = 7.01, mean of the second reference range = 6.78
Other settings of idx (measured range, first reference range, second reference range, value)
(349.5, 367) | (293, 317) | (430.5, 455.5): 1.4 mm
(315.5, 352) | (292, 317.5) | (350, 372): 3.7 mm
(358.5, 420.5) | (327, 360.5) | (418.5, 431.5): -4.6 mm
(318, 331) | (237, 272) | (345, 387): -2.0 mm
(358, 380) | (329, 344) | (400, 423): -1.9 mm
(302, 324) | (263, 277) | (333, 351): -4.4 mm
